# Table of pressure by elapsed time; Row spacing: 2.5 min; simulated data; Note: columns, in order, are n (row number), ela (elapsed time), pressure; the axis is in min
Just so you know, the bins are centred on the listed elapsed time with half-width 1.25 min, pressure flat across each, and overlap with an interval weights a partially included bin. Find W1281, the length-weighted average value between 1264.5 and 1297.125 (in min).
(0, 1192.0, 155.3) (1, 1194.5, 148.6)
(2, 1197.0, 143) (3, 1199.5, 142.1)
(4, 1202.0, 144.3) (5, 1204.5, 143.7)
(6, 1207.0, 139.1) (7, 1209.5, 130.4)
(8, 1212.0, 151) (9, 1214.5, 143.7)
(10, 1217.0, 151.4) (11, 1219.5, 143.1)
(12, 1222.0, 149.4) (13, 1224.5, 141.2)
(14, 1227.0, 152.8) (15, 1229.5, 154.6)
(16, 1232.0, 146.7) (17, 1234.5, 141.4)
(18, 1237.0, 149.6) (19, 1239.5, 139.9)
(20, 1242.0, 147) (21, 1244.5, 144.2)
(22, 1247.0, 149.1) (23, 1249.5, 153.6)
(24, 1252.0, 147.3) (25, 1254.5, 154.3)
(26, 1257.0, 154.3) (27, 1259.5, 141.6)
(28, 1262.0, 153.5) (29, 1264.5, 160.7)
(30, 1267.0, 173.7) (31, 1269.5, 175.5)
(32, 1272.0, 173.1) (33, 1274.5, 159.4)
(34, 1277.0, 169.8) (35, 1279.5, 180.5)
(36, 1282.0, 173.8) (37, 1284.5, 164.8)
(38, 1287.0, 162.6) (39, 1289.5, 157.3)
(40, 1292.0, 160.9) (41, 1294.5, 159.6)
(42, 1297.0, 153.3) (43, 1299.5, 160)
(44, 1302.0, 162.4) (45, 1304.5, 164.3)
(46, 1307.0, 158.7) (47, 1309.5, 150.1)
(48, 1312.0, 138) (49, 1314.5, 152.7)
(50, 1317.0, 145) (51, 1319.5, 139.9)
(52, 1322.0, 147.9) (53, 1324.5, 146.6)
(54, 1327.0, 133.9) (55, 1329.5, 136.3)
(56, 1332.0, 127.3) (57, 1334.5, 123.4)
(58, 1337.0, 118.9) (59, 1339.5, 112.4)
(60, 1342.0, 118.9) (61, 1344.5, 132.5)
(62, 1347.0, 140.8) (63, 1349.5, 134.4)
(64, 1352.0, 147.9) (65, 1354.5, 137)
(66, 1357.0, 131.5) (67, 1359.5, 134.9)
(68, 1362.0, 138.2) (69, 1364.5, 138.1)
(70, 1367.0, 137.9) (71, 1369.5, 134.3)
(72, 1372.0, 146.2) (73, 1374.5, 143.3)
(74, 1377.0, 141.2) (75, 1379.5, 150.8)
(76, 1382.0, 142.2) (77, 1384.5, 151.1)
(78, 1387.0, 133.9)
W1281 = 167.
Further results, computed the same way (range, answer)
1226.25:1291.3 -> 157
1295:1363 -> 140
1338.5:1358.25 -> 132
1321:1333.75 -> 138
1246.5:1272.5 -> 158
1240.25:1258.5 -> 150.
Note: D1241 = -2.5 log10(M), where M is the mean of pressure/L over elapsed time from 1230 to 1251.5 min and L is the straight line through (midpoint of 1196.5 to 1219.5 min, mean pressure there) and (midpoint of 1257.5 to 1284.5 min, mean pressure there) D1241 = 0.06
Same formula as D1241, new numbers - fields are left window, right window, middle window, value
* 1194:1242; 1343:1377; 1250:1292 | -0.14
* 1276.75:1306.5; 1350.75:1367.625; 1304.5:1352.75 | 0.09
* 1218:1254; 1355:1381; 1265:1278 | -0.17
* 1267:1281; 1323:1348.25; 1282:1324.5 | -0.03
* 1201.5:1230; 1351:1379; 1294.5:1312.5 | -0.11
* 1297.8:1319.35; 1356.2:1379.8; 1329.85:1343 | 0.21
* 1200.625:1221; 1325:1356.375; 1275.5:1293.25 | -0.22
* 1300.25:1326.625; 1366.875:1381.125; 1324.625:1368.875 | 0.11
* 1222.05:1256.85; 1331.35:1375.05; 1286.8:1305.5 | -0.14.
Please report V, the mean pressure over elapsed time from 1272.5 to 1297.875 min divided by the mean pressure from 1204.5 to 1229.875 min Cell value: 1.1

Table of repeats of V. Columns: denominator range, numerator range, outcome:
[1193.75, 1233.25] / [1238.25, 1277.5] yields 1.07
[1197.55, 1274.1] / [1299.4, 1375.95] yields 0.93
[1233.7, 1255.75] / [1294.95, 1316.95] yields 1.05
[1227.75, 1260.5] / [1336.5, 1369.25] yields 0.90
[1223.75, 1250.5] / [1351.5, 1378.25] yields 0.94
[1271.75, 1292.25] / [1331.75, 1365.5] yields 0.79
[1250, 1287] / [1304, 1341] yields 0.85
